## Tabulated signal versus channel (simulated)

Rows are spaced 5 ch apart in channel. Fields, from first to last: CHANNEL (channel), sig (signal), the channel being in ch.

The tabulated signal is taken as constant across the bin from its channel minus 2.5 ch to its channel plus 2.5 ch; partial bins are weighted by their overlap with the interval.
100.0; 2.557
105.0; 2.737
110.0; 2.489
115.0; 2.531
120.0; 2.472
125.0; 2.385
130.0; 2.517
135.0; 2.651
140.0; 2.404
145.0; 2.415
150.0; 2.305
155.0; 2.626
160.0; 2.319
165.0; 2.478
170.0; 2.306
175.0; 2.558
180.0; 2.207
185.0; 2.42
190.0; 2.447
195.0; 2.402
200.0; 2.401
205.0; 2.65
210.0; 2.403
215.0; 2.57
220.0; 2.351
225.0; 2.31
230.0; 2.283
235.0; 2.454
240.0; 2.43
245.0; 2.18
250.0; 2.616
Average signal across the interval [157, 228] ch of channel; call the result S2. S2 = 2.42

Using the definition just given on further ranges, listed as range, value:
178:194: 2.37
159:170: 2.39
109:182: 2.44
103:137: 2.54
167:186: 2.37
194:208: 2.49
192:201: 2.4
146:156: 2.43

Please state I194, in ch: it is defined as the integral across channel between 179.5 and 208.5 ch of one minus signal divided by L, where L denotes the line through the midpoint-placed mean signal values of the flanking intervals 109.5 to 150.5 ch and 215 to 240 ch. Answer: -0.30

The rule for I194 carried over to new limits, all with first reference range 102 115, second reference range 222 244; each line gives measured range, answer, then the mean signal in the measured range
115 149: 1.1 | 2.47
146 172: 0.9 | 2.41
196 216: -0.7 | 2.49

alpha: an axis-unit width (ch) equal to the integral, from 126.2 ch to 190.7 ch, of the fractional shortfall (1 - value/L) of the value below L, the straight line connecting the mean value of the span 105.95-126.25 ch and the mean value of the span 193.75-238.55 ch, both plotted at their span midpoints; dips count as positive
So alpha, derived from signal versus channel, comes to 0.84 ch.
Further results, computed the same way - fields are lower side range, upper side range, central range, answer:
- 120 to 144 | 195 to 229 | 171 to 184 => 0.4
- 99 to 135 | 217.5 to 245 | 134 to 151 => 0.4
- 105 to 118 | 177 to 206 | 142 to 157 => 0.3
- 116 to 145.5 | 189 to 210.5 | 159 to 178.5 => 0.5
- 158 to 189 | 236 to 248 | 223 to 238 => -0.1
